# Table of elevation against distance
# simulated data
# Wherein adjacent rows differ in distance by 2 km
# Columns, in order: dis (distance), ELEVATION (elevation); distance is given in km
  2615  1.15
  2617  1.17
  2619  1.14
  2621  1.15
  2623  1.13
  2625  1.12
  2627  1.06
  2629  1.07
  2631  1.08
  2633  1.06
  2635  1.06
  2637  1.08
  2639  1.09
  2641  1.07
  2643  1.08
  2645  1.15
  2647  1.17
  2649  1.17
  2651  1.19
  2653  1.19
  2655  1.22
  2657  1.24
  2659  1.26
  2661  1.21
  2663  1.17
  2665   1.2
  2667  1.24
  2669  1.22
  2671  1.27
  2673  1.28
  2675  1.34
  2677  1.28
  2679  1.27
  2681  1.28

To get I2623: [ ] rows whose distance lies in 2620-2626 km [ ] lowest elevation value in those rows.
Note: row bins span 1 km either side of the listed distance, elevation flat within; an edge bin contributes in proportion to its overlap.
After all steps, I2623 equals 1.12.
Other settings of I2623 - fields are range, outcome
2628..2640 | 1.06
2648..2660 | 1.17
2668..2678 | 1.22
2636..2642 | 1.07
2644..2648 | 1.15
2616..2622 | 1.14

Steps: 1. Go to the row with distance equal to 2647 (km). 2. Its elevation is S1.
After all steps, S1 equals 1.17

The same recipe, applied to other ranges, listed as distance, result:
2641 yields 1.07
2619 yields 1.14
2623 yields 1.13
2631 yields 1.08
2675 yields 1.34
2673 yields 1.28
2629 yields 1.07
